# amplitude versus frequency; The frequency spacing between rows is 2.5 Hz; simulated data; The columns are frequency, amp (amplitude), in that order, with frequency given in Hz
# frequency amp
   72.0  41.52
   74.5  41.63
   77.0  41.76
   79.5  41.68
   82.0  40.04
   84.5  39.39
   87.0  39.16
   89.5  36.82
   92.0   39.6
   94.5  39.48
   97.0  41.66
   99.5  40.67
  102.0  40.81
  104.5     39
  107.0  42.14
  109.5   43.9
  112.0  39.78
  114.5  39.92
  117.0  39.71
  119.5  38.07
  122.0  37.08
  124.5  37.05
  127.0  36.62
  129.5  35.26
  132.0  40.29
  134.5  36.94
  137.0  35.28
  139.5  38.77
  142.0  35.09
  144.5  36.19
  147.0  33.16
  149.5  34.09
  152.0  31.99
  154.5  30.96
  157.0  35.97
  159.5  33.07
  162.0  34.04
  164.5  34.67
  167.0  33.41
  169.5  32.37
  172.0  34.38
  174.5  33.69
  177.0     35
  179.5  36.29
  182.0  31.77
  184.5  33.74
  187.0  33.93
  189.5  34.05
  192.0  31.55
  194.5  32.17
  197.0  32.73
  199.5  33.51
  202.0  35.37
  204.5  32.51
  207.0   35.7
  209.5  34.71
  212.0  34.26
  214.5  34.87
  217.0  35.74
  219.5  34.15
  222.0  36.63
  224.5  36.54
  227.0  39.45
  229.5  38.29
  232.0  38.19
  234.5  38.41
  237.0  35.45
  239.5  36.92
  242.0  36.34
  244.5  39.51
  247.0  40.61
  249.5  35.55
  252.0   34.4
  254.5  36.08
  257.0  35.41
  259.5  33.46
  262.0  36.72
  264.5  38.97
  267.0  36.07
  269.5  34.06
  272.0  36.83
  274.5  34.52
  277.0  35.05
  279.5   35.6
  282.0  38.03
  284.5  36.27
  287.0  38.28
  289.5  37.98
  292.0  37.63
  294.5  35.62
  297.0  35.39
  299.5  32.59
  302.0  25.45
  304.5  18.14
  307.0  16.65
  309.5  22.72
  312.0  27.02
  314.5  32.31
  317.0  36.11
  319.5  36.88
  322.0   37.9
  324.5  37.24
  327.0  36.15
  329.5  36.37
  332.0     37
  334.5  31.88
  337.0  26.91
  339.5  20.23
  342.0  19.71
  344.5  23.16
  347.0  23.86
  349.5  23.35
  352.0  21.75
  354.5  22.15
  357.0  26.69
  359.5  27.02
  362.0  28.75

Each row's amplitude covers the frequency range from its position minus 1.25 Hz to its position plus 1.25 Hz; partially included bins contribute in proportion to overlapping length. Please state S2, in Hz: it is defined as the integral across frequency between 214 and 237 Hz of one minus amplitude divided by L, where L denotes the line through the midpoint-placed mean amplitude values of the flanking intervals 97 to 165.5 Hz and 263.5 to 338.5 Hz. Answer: -1.24 Hz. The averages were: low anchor 37.1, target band 36.9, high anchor 33.3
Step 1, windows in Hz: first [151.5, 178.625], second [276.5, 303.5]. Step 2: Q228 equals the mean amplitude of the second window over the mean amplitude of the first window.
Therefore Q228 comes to 1.0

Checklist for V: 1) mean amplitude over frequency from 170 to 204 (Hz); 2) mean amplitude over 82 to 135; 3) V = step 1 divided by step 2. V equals 0.86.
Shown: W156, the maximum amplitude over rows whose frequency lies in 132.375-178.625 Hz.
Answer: 38.77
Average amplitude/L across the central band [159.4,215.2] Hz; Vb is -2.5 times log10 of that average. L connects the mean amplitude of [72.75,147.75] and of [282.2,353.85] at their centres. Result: 0.06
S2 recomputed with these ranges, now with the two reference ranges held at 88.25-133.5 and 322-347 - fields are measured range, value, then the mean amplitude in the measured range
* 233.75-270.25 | -3.42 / 36.5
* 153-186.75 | 2.79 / 33.8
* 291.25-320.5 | 1.54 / 29.5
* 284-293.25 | -1.67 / 37.6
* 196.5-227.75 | -0.02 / 35.1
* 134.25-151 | 1.09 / 35.5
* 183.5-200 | 1.31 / 33.1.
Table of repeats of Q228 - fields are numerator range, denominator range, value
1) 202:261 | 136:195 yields 1.06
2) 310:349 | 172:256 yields 0.86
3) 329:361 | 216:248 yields 0.69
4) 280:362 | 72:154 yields 0.78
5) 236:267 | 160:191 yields 1.08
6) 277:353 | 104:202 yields 0.86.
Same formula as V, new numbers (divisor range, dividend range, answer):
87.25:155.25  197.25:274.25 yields 0.95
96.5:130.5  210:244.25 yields 0.93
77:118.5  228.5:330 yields 0.86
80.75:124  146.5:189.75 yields 0.85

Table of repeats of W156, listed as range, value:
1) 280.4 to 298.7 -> 38.28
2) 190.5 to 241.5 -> 39.45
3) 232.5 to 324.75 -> 40.61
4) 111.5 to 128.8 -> 39.92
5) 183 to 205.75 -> 35.37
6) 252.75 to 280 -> 38.97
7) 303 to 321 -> 36.88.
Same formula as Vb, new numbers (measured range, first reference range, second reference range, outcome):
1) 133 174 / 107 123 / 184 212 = 0.080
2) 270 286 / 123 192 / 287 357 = -0.167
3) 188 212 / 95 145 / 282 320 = 0.059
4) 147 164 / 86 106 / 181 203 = 0.071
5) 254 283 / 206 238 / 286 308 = -0.091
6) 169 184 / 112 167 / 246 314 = 0.041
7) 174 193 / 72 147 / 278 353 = 0.070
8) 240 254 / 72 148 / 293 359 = -0.150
